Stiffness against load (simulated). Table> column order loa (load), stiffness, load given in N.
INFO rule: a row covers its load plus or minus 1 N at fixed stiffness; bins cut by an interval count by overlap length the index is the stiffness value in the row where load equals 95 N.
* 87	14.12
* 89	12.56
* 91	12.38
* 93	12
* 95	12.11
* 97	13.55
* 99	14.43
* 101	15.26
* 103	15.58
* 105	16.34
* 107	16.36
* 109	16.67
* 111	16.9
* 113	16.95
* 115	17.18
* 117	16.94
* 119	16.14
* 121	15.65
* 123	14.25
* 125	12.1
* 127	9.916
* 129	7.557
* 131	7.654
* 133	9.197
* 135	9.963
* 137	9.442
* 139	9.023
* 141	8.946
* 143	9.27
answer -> 12.11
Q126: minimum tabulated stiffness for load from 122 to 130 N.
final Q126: 7.557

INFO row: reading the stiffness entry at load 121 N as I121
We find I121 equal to 15.65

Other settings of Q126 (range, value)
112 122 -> 15.65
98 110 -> 14.43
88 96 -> 12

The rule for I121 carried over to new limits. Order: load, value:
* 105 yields 16.34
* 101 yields 15.26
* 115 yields 17.18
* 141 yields 8.946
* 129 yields 7.557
